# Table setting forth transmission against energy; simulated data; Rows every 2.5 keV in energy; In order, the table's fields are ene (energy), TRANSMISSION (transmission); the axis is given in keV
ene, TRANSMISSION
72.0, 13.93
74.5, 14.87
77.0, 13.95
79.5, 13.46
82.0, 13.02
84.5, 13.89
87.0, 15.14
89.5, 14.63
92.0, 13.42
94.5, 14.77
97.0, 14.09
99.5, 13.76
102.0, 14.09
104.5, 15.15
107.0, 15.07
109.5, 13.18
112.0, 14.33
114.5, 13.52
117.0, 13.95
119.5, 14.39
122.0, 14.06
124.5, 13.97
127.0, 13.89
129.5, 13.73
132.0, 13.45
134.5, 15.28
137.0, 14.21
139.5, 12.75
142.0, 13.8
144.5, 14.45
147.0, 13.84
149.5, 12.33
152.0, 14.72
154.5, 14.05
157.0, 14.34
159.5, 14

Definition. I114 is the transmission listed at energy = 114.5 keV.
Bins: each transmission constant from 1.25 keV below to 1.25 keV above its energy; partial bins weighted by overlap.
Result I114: 13.52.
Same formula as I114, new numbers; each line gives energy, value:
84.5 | 13.89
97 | 14.09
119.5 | 14.39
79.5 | 13.46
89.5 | 14.63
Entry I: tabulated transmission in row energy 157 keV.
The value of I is 14.34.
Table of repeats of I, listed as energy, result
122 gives 14.06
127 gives 13.89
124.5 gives 13.97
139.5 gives 12.75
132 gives 13.45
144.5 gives 14.45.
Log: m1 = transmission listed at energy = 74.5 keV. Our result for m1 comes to 14.87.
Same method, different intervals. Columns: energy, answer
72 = 13.93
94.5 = 14.77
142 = 13.8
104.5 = 15.15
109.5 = 13.18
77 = 13.95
